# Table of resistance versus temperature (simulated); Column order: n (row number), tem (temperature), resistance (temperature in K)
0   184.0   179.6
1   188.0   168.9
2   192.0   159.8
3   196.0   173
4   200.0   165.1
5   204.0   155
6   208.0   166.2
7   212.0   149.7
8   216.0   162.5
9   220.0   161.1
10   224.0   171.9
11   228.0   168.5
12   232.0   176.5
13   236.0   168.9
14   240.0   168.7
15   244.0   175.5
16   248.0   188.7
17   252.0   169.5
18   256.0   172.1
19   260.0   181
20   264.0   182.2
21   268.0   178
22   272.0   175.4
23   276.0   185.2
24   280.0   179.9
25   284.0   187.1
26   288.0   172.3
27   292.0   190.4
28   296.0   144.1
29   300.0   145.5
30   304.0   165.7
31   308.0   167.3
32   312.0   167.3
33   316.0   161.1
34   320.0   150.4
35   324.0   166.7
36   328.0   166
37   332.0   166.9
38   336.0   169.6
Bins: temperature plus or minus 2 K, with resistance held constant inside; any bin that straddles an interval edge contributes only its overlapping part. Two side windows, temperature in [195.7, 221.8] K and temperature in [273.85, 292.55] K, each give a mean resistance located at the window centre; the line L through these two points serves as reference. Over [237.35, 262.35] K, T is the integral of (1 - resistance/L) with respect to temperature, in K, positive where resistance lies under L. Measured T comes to -0.4 K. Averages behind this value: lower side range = 161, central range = 176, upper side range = 182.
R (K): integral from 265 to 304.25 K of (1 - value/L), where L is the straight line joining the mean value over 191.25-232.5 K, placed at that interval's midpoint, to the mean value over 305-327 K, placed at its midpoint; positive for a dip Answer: -2.3 K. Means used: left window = 164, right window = 163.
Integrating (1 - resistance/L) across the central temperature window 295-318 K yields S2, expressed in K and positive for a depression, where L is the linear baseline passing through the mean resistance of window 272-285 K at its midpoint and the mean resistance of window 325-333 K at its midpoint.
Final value 1.9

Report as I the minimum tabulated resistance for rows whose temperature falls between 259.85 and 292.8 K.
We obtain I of 172.3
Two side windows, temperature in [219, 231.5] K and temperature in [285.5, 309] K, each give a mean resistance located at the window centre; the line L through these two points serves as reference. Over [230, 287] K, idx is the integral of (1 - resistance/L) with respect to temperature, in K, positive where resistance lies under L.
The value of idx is -3.7 K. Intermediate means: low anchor 169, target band 178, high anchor 165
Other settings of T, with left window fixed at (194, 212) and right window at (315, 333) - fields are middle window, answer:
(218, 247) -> -1.4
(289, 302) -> 0.1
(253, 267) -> -1.3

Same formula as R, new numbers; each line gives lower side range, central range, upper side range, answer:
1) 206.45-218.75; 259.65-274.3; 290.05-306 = -1.7 K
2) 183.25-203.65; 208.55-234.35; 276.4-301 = 0.6 K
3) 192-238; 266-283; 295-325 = -2.0 K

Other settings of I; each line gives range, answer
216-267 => 161.1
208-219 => 149.7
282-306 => 144.1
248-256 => 169.5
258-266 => 181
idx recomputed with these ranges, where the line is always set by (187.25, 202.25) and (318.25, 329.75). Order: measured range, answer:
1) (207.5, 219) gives 0.5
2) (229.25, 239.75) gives -0.4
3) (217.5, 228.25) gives -0.1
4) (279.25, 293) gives -1.6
